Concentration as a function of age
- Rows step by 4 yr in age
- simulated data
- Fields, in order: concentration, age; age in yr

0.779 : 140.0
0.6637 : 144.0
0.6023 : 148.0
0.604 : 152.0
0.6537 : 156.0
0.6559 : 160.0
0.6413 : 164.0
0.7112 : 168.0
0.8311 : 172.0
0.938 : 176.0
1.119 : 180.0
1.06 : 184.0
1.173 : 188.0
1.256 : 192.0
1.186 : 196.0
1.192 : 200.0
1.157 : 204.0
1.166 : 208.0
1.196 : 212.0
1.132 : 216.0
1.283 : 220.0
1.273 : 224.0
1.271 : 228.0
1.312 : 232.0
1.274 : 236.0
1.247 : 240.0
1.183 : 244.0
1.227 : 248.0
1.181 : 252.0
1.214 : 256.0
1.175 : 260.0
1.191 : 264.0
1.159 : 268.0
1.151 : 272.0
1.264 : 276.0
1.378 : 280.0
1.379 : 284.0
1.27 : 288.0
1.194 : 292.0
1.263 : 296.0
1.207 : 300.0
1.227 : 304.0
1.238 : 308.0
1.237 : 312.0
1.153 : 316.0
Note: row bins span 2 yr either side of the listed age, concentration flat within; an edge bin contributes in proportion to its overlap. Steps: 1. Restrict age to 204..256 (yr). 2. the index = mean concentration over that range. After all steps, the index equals 1.23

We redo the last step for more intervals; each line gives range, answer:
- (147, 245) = 1.05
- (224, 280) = 1.23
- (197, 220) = 1.18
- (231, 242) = 1.27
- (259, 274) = 1.17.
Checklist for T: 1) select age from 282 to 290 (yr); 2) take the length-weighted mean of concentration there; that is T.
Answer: 1.32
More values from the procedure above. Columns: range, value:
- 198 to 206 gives 1.17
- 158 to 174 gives 0.71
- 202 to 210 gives 1.16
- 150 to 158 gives 0.629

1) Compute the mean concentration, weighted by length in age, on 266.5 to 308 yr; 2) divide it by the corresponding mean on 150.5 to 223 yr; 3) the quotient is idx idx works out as 1.24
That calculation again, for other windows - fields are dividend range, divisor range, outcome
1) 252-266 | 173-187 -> 1.15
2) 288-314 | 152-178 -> 1.69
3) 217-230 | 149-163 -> 1.99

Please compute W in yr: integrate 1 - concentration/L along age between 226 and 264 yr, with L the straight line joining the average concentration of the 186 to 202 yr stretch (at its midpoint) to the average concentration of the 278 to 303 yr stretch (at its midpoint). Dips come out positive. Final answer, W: 0.4 yr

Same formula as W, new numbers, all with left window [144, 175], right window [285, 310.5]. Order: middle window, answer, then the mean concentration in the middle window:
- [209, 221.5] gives -4.0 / 1.2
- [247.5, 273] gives -2.3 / 1.18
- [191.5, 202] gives -4.8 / 1.2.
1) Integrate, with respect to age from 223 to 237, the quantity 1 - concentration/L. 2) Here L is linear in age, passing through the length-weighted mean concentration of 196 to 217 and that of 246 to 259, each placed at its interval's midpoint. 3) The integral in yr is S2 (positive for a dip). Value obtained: -1.1 yr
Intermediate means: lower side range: 1.17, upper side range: 1.2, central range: 1.28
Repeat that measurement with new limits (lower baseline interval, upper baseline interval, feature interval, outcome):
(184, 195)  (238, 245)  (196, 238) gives -0.7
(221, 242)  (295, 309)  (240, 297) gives 1.0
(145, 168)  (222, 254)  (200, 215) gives -2.3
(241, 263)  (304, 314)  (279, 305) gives -1.0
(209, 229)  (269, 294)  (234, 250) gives 0.1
